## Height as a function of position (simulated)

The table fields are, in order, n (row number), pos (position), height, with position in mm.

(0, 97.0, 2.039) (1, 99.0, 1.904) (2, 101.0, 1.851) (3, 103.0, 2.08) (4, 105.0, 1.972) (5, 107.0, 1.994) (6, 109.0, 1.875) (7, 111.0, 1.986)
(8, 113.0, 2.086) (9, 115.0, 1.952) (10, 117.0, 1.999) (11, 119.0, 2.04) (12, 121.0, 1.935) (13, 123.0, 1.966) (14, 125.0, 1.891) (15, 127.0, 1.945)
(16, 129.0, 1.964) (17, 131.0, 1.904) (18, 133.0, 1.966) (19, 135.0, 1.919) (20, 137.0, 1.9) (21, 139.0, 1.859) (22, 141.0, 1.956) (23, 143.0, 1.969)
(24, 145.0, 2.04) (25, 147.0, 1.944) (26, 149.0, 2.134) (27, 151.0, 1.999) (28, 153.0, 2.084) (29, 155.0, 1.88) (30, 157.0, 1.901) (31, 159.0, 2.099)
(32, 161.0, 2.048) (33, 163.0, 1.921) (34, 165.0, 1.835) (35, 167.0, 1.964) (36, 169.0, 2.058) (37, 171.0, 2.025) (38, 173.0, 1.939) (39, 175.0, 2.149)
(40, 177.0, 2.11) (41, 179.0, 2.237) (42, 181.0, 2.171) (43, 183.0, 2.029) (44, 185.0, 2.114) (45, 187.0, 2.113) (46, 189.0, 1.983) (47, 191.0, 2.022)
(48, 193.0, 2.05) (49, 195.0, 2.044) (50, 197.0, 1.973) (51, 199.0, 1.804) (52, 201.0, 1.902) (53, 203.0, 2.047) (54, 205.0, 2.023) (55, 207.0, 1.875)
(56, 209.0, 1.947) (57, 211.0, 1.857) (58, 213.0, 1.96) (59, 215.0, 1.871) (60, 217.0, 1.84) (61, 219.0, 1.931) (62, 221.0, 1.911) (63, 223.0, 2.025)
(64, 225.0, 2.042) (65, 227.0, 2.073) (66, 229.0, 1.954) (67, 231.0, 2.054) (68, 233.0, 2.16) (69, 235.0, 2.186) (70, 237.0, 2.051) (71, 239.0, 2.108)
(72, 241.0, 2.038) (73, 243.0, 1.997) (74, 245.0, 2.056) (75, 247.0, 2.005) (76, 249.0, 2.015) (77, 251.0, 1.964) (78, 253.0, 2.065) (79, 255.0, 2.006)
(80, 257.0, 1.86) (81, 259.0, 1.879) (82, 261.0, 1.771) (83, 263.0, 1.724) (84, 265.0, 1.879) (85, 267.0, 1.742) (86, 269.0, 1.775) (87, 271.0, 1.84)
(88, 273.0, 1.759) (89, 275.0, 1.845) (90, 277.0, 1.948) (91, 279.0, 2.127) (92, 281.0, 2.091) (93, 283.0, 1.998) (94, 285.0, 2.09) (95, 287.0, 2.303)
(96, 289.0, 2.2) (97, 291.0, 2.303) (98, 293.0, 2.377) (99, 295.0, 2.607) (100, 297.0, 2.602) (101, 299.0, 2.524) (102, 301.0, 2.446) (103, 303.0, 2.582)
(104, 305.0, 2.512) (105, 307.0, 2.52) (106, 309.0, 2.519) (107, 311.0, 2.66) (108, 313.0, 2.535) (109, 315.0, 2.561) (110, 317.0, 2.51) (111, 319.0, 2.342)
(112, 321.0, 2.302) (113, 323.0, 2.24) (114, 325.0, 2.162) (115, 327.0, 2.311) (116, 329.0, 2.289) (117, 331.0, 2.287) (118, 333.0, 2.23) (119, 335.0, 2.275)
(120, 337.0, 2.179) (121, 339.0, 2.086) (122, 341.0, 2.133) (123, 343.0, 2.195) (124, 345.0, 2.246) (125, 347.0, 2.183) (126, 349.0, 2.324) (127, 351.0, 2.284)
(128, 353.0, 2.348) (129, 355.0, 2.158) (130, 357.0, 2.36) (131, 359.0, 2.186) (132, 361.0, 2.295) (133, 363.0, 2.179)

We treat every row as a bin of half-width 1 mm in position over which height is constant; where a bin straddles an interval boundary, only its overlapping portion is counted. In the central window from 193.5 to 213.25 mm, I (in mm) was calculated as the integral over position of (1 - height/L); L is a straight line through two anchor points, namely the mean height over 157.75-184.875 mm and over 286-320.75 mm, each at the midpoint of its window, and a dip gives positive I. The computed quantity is 1.9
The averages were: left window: 2.05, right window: 2.47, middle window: 1.95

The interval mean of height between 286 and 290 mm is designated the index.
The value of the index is 2.25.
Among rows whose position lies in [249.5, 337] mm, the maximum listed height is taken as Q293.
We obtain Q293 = 2.66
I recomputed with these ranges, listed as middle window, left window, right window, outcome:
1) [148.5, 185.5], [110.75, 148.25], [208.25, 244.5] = -1.09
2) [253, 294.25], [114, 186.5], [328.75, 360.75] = 3.21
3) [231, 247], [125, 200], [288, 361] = 0.64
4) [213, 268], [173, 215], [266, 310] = 3.69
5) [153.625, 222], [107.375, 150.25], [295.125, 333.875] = 3.93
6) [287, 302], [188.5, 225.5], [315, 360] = -1.86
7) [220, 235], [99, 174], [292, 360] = 0.79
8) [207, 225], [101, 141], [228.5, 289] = 0.46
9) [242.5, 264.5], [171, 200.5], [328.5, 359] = 1.98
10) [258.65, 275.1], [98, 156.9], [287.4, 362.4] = 3.23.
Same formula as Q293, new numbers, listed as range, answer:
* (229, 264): 2.186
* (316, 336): 2.51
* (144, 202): 2.237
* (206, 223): 2.025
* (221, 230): 2.073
